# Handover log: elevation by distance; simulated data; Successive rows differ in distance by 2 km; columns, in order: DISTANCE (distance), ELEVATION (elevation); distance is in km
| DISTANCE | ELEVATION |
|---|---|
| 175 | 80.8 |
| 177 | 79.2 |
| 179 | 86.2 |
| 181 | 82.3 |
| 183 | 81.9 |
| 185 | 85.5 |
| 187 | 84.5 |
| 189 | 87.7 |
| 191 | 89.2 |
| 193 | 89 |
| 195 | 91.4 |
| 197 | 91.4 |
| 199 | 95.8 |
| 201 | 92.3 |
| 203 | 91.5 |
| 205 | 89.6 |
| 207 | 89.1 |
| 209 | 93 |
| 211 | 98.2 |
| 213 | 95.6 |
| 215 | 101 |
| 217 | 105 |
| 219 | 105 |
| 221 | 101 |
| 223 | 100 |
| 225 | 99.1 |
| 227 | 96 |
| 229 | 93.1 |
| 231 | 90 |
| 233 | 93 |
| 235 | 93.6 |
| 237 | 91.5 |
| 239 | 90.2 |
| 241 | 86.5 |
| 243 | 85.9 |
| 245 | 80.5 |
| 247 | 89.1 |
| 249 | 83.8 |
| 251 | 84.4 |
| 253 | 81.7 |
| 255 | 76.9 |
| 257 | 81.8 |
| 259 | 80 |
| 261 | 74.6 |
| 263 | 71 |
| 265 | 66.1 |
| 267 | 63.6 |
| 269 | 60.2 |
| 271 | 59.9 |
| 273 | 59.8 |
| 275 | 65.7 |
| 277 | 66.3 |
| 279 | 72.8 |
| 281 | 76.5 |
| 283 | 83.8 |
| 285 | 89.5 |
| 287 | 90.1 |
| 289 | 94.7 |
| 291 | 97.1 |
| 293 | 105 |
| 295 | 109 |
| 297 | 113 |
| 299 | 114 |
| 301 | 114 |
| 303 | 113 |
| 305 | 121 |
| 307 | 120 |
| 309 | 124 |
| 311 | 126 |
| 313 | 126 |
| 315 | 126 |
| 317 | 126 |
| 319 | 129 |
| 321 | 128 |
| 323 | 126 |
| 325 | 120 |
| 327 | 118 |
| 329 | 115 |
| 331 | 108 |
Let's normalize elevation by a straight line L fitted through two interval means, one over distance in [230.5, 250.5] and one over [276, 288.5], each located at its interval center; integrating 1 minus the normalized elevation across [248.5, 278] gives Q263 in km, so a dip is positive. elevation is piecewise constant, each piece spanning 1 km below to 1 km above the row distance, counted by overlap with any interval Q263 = 4.4 km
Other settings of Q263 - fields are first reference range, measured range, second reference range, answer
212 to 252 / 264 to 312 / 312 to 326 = 9.7 km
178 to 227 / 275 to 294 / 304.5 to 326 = 5.1 km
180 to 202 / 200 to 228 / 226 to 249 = -2.5 km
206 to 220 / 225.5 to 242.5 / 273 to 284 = -0.4 km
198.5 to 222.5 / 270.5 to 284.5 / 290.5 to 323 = 5.2 km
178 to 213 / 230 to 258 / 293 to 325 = 4.4 km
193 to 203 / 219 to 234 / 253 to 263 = -2.0 km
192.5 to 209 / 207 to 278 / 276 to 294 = 3.4 km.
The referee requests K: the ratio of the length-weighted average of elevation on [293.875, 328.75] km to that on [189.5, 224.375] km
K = 1.27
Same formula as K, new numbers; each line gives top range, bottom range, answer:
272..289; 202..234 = 0.80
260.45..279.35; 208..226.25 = 0.66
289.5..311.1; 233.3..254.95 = 1.31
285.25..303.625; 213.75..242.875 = 1.09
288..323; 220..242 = 1.25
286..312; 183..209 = 1.24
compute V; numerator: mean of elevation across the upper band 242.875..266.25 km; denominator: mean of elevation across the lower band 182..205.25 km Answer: 0.9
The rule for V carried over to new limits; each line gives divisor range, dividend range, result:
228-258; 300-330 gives 1.41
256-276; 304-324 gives 1.83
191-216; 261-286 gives 0.75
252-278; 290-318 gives 1.67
